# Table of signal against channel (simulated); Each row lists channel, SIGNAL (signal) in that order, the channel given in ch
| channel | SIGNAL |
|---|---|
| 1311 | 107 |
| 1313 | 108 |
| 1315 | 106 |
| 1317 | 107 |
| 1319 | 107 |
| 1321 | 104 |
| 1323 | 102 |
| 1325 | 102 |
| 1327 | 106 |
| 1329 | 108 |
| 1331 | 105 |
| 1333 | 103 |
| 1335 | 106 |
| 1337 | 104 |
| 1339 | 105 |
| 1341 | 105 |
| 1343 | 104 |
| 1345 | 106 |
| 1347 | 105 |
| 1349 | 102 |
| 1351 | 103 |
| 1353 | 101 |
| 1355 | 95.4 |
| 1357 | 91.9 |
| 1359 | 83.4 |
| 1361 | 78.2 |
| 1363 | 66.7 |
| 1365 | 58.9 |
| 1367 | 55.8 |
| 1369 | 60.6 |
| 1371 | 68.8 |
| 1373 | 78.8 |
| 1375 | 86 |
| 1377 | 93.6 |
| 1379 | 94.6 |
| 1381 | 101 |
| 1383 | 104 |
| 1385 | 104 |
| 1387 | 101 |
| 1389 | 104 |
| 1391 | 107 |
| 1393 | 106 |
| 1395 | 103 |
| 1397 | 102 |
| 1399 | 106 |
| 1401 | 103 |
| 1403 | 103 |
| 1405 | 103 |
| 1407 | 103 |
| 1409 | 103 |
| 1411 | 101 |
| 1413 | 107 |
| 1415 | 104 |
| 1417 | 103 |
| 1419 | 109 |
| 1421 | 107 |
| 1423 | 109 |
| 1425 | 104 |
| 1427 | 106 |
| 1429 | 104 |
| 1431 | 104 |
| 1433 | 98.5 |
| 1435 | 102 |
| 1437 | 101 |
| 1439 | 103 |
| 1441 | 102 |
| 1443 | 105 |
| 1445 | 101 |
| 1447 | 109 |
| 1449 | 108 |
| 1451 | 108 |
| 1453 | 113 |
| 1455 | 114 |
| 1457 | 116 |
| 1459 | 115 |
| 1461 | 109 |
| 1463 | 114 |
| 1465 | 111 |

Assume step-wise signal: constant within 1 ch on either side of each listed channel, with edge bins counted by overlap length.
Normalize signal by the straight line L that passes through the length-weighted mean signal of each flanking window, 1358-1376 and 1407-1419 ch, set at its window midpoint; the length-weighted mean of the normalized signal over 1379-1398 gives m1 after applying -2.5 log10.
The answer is -0.19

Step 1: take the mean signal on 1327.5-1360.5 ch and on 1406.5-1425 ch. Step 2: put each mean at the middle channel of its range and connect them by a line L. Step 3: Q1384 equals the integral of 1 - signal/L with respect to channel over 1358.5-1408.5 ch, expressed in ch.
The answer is 6.0 ch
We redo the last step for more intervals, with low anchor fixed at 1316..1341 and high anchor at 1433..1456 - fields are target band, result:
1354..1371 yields 5.1 ch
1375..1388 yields 0.8 ch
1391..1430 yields 0.3 ch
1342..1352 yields 0.1 ch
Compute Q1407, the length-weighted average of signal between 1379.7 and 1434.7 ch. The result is 104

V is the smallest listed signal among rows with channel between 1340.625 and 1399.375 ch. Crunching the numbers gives 55.8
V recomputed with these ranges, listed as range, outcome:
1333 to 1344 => 103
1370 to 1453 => 68.8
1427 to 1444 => 98.5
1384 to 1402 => 101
